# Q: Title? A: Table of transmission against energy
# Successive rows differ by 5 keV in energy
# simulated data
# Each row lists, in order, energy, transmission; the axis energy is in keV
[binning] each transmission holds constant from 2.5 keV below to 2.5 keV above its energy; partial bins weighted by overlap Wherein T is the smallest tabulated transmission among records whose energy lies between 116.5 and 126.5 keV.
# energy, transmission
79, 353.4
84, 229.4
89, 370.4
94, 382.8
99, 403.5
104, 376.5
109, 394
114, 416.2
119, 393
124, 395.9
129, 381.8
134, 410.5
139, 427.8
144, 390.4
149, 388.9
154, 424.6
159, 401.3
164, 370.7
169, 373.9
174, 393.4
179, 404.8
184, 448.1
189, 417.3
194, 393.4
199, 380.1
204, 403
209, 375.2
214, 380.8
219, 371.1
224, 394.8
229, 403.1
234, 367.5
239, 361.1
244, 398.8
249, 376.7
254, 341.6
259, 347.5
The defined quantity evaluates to 393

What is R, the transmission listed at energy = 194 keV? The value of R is 393.4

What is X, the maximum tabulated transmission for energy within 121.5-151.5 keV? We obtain 427.8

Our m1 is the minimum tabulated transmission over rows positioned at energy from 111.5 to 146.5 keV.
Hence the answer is 381.8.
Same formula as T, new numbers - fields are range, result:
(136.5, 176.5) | 370.7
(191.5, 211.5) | 375.2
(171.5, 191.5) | 393.4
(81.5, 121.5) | 229.4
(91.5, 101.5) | 382.8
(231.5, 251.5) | 361.1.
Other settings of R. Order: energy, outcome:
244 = 398.8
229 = 403.1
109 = 394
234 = 367.5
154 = 424.6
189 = 417.3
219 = 371.1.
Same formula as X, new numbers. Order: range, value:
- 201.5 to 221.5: 403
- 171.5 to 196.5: 448.1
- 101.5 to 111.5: 394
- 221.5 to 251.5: 403.1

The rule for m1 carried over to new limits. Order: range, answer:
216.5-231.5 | 371.1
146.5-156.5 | 388.9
